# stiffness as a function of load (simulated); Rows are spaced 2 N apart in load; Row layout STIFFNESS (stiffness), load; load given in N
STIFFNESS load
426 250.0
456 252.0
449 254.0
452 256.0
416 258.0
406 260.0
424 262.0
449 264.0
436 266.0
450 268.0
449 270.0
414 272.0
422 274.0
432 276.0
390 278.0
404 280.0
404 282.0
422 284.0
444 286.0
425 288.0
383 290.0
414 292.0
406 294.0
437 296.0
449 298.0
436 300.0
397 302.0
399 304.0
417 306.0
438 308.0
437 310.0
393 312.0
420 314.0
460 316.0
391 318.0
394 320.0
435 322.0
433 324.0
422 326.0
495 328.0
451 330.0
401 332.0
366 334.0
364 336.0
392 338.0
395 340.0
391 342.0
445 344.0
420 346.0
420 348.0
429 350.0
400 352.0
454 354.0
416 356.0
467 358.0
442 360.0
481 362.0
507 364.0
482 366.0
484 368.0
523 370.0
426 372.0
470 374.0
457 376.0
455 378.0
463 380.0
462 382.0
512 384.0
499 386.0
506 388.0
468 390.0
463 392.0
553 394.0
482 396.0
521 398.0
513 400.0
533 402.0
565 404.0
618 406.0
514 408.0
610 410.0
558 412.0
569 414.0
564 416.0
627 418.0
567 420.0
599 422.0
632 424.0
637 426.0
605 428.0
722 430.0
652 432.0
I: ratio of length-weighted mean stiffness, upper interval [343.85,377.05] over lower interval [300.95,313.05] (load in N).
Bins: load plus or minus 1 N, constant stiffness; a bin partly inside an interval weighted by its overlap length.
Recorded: 1.1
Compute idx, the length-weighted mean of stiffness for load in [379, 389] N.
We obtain 488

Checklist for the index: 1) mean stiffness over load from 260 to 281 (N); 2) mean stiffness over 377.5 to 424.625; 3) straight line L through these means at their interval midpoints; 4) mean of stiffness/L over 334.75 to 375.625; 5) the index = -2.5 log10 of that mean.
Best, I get 0.13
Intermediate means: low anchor 426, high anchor 536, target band 440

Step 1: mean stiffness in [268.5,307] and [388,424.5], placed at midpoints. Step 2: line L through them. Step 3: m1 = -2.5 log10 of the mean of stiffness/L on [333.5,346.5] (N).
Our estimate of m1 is 0.20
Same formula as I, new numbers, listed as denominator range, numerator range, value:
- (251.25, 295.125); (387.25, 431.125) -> 1.33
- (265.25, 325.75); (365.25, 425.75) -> 1.25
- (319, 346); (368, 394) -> 1.16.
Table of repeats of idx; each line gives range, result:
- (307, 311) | 438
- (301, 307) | 404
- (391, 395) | 508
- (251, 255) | 452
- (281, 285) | 413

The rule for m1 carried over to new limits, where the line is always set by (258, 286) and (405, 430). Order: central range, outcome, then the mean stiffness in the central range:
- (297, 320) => 0.11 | 420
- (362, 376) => 0.13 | 480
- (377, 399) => 0.15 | 489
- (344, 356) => 0.21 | 426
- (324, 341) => 0.20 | 412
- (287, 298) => 0.08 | 416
